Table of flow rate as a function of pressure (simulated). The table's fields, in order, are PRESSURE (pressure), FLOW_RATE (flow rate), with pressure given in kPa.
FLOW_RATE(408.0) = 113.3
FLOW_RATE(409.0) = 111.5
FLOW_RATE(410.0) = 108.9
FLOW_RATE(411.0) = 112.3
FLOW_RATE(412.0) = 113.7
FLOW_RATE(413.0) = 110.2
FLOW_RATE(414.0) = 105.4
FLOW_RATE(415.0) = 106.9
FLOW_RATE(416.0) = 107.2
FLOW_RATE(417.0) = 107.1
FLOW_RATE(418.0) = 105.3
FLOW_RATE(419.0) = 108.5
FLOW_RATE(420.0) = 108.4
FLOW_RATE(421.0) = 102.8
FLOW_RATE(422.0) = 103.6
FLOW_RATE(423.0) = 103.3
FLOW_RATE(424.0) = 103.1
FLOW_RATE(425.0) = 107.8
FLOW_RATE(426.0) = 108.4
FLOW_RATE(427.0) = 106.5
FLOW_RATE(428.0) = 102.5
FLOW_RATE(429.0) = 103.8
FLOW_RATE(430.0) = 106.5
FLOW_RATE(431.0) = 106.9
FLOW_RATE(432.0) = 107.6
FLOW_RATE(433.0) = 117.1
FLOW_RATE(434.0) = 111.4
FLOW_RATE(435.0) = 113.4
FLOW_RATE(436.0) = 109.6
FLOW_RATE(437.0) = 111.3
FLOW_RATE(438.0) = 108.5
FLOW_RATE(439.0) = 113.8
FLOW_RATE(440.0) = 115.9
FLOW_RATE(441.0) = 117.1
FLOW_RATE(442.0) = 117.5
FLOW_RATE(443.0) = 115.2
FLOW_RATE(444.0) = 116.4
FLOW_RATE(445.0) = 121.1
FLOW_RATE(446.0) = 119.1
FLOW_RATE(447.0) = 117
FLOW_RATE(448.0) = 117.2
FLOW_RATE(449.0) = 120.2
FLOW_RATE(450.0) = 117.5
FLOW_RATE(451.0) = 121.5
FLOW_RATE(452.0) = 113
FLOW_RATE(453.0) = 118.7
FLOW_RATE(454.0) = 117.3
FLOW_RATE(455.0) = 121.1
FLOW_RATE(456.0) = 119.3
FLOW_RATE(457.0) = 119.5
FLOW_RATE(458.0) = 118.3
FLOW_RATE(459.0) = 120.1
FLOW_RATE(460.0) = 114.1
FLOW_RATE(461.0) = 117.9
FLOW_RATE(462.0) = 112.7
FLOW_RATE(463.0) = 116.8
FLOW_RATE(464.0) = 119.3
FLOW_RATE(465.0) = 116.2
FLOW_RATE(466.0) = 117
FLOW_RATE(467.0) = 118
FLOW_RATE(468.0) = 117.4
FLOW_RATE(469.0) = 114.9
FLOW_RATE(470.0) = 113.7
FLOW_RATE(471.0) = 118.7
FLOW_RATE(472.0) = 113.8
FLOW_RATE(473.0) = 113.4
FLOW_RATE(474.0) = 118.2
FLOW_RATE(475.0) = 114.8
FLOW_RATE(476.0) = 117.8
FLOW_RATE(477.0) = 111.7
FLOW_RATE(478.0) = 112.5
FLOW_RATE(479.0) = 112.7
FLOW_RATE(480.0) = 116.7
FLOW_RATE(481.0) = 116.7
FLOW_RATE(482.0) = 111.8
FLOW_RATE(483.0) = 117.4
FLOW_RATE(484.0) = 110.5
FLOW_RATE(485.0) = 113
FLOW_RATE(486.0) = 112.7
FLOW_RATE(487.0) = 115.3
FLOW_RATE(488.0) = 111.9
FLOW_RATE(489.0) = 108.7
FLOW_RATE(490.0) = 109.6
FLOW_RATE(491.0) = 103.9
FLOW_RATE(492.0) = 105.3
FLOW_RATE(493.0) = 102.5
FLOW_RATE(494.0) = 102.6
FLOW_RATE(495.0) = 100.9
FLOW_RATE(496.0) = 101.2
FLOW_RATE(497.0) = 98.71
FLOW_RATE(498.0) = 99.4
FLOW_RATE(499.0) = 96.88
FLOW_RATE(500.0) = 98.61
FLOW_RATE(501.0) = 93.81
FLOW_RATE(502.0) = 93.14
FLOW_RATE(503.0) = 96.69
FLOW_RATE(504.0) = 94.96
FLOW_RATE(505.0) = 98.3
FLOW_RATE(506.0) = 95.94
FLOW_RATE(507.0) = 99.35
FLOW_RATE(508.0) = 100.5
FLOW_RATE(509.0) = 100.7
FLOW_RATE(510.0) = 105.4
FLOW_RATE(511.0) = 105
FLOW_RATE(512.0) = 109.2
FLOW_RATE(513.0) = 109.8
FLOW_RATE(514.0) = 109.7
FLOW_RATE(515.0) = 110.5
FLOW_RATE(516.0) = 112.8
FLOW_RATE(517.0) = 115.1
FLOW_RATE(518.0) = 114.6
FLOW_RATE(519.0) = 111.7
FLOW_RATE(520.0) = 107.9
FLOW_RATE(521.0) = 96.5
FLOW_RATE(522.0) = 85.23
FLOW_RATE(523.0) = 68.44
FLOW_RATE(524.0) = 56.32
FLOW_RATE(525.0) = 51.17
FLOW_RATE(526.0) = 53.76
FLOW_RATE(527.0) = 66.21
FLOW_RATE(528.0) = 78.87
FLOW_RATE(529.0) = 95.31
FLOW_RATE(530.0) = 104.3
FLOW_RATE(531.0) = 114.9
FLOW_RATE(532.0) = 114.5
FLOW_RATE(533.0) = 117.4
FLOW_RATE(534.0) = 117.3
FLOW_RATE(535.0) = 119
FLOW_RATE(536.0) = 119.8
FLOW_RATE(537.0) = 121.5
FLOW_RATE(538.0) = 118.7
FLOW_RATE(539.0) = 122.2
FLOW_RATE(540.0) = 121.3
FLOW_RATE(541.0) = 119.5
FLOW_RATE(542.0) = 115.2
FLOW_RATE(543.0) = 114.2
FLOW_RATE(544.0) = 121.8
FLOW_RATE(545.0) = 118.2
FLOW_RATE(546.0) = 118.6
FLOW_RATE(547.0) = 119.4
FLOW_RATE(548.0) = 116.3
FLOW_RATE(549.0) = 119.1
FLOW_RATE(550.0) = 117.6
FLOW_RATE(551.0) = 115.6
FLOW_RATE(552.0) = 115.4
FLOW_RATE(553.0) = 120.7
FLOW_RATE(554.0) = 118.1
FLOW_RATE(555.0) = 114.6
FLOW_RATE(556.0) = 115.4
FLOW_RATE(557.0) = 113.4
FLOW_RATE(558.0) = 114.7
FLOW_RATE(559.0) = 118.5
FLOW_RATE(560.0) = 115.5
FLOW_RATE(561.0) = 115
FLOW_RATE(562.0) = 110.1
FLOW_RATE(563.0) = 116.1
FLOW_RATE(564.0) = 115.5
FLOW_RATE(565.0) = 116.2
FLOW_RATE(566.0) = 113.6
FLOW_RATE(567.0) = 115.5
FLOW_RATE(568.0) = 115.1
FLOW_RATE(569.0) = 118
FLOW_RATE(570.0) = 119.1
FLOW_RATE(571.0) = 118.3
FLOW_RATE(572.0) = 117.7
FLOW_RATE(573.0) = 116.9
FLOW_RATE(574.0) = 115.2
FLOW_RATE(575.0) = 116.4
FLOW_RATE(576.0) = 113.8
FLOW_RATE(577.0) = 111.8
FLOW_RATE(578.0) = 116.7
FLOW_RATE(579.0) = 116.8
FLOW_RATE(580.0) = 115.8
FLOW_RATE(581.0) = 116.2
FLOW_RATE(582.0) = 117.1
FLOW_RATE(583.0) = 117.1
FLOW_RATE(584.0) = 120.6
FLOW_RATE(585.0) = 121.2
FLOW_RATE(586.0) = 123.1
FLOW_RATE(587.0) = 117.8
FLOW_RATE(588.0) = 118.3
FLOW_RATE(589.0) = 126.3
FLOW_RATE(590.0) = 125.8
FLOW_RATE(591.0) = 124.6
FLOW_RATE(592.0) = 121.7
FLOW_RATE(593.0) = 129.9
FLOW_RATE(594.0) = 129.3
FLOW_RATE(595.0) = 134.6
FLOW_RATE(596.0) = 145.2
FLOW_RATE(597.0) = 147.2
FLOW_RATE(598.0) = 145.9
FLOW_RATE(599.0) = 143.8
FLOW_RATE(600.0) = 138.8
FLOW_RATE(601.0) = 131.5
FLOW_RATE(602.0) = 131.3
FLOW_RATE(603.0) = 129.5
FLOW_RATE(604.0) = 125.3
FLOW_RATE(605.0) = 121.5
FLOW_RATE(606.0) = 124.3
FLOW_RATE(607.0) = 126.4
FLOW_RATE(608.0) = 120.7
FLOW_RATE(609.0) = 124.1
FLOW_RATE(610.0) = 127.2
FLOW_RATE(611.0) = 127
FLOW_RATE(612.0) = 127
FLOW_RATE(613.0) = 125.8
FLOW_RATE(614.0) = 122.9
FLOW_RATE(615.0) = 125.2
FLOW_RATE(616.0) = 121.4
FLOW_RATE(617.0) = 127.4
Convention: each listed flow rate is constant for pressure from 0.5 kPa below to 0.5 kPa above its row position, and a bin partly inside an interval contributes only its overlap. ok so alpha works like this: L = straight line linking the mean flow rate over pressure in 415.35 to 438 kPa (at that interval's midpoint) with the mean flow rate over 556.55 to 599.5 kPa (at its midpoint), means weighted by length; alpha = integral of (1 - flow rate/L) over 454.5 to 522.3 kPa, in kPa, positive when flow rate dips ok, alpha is 2.1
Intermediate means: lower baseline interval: 107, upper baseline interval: 121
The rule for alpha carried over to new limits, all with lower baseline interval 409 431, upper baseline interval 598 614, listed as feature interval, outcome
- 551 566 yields 0.9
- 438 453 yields -1.0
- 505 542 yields 5.3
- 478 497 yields 0.9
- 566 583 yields 1.2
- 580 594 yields 0.5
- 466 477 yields -0.3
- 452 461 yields -0.6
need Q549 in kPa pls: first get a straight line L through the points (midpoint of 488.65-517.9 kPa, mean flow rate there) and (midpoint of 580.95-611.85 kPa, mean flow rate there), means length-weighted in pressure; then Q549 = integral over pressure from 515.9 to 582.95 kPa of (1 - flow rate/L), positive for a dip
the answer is 2.86 kPa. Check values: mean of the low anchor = 103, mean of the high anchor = 128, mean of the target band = 110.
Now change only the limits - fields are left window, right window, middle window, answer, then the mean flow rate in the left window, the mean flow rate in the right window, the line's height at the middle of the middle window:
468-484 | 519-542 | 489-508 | 1.52 kPa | 115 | 99.3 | 108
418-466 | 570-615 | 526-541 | 1.54 kPa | 113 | 125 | 120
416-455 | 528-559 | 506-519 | 0.82 kPa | 112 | 116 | 115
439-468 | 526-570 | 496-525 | 4.15 kPa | 118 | 114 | 115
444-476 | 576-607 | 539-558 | 0.88 kPa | 117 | 126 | 123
